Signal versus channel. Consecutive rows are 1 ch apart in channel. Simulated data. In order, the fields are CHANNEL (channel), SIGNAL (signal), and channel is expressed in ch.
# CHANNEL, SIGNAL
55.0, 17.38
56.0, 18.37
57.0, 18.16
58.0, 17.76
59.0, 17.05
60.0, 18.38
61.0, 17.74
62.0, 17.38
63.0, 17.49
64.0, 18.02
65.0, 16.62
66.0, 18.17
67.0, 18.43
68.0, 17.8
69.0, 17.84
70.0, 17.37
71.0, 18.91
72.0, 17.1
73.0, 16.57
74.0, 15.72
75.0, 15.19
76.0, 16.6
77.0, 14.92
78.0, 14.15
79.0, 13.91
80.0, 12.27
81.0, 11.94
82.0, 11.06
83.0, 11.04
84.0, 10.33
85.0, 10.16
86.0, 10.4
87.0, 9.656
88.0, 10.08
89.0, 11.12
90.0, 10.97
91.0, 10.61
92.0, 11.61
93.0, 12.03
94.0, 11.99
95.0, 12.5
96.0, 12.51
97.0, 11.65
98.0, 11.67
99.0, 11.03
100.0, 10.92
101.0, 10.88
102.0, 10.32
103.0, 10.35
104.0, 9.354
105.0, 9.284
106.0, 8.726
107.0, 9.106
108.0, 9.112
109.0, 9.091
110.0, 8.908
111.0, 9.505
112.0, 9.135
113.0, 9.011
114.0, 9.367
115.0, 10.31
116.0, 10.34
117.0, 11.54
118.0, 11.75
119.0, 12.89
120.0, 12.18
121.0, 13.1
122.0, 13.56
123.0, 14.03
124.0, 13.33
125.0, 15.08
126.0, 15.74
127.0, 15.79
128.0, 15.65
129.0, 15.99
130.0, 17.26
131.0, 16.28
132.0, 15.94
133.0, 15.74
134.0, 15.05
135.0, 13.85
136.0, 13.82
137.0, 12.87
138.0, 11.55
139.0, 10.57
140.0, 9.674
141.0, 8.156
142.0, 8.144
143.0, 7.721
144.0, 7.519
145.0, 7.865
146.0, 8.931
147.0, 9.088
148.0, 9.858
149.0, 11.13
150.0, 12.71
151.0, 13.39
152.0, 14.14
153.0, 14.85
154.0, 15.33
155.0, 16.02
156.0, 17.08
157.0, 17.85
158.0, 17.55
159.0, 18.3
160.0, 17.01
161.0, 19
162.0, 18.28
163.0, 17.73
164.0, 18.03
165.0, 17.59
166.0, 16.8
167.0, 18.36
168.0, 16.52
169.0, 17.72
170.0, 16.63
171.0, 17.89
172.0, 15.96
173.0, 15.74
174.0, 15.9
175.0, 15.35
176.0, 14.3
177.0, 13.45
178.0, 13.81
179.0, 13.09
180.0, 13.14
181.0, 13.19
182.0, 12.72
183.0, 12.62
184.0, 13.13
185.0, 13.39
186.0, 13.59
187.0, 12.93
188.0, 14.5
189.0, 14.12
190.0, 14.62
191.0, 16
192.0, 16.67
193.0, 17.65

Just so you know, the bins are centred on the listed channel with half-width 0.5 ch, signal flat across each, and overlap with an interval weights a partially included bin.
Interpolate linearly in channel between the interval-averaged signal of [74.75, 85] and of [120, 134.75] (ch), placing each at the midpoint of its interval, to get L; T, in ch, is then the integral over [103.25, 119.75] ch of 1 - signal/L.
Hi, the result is 5.2 ch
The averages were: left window 12.9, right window 15.1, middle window 9.88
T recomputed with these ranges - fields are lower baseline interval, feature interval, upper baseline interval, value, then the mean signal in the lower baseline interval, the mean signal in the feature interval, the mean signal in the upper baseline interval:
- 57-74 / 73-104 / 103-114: 2.59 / 17.6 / 12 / 9.19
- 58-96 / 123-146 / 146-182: 3.38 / 14.4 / 12.8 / 15.4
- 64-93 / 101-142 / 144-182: 7.04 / 14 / 12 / 15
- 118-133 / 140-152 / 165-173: 4.66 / 14.7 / 9.7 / 17.1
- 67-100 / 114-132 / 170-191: -0.14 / 13.2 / 13.7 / 14.3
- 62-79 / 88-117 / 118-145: 8.66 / 16.9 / 10.4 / 13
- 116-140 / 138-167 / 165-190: 1.56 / 13.9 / 13.6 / 14.8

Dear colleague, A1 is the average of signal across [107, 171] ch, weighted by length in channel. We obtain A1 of 13.5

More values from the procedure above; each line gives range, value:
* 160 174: 17.3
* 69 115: 11.8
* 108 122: 10.6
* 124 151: 12.4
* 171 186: 14.1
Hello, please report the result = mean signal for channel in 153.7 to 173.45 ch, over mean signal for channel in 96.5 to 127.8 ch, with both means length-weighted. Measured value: 1.5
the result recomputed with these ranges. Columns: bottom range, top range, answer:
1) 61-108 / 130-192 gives 1.08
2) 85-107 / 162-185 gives 1.43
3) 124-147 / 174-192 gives 1.10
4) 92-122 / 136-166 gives 1.26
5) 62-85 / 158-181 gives 1.06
